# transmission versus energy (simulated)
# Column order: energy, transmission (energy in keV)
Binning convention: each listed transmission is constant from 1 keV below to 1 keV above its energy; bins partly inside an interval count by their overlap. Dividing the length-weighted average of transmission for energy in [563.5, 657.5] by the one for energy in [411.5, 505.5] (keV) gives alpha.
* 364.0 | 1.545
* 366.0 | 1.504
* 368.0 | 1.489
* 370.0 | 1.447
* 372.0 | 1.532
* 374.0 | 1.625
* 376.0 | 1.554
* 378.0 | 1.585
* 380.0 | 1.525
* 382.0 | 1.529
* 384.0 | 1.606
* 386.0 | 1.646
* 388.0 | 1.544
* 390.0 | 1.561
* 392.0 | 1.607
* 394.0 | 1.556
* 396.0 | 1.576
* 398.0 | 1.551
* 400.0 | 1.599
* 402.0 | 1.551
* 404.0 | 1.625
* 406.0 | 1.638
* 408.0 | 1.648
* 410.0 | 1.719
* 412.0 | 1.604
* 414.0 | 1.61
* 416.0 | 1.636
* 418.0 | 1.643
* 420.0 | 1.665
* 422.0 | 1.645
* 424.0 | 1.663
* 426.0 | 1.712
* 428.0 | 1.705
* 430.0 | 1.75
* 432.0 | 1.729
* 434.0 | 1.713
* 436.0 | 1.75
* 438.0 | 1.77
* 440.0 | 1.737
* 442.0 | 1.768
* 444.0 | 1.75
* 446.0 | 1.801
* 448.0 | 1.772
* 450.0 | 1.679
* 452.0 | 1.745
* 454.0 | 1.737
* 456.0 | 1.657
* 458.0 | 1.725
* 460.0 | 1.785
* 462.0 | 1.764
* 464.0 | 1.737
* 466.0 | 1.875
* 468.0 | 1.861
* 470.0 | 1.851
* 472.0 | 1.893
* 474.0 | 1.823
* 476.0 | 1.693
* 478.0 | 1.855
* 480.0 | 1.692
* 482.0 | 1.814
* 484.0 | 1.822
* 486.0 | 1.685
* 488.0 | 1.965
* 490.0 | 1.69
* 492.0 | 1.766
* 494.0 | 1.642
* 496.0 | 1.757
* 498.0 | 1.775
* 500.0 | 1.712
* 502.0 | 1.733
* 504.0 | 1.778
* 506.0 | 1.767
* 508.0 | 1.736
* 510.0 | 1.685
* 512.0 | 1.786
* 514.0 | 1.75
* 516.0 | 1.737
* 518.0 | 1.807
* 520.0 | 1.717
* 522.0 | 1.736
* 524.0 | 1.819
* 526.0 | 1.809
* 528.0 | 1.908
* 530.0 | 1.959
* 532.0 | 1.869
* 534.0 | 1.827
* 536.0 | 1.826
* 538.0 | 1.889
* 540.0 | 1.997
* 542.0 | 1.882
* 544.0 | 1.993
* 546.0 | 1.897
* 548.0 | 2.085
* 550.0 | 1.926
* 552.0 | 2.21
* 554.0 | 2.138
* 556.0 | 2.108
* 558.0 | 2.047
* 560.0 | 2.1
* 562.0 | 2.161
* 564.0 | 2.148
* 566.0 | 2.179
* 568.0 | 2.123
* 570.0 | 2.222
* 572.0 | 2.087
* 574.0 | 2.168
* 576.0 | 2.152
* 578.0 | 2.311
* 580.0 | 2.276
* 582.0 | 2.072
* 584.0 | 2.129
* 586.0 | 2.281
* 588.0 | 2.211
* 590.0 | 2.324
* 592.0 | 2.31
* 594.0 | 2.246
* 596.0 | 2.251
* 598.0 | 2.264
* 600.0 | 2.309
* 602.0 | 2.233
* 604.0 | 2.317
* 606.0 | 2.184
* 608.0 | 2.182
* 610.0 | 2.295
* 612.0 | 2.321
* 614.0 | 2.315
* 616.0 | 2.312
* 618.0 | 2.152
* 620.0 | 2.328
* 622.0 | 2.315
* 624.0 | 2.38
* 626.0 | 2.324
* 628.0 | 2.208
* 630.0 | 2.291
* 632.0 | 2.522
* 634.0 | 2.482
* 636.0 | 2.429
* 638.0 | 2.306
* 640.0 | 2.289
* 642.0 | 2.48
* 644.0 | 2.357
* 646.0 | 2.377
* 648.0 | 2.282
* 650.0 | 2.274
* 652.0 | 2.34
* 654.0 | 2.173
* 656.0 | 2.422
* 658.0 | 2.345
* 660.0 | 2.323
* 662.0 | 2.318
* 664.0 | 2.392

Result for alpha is 1.3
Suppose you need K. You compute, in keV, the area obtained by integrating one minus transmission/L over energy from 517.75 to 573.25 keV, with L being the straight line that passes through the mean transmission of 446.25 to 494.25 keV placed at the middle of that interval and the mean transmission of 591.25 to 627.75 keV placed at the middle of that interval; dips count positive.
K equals 1.8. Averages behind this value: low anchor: 1.77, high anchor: 2.28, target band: 1.98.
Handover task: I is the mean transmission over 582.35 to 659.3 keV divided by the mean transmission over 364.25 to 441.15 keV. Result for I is 1.42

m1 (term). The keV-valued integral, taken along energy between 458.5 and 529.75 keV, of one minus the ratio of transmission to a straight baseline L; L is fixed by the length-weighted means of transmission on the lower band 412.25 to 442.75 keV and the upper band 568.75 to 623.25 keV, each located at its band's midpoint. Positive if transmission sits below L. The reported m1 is 4.9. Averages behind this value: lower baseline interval 1.7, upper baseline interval 2.24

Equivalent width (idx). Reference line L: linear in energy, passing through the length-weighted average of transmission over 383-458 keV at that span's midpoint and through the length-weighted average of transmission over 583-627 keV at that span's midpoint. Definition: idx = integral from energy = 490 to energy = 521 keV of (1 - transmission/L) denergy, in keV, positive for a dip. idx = 3.25 keV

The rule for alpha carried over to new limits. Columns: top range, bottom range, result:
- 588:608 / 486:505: 1.29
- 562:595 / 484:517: 1.26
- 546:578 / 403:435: 1.27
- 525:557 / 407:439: 1.16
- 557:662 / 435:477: 1.28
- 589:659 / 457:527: 1.30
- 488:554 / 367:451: 1.12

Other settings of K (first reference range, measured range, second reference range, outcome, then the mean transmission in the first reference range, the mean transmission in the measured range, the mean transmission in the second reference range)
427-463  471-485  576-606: 0.4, 1.74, 1.8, 2.25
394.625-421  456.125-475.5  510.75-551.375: -0.8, 1.62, 1.8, 1.86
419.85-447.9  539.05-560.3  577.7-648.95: 0.6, 1.73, 2.03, 2.3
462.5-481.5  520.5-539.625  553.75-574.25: 1.5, 1.81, 1.85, 2.13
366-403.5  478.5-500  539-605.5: 1.5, 1.56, 1.76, 2.16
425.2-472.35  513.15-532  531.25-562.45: 1.3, 1.76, 1.81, 2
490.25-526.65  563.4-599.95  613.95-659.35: -2.2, 1.75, 2.21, 2.34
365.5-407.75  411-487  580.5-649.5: 1.1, 1.57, 1.74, 2.3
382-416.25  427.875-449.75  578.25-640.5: -0.2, 1.6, 1.75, 2.29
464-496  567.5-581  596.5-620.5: -0.3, 1.79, 2.19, 2.27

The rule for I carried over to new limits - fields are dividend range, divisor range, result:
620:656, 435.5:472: 1.33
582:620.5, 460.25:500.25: 1.26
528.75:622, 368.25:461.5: 1.30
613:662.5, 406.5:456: 1.37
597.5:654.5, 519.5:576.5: 1.16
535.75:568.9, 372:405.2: 1.30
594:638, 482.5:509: 1.31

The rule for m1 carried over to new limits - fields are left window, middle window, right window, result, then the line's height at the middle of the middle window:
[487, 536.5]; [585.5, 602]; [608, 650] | -0.8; 2.17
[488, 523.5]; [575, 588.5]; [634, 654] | -0.8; 2.08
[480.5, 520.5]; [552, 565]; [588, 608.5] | -0.4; 2.06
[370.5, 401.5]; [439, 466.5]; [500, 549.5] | -0.9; 1.7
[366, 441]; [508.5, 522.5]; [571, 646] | 1.7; 1.98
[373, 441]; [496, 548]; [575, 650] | 4.8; 2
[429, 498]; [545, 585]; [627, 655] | -0.6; 2.1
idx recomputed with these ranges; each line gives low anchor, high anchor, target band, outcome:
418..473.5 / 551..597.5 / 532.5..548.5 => 1.2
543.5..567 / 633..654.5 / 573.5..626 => -1.0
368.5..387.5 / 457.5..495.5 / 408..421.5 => 0.0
